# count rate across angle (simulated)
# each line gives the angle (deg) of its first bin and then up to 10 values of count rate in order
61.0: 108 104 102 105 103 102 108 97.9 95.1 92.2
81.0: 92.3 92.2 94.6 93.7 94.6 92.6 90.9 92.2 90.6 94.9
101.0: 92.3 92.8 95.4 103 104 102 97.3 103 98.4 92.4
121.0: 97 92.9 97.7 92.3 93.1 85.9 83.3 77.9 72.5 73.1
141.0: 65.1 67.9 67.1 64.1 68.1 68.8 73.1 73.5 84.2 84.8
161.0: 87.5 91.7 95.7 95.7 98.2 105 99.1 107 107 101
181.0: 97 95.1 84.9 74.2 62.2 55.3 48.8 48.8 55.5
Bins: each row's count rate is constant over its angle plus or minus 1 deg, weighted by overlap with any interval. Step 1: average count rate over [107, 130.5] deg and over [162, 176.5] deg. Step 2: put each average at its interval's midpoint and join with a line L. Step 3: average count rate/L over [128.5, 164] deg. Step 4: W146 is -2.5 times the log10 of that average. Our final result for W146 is 0.27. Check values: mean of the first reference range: 97.3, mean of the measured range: 76.5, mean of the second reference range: 99.2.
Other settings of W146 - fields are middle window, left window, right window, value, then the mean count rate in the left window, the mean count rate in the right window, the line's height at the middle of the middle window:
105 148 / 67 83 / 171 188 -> 0.119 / 98.6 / 96.2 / 97.4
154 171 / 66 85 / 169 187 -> 0.095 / 98.4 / 98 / 98.1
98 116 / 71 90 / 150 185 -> -0.041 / 96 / 91.8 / 94.7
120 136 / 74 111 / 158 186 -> 0.064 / 94.7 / 96.4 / 95.5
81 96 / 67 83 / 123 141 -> 0.026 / 98.6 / 83.9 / 95.1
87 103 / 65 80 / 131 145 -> -0.016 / 101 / 73.8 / 91.4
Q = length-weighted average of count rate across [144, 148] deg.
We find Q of 65.6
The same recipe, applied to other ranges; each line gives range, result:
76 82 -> 93.2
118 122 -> 94.7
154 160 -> 80.8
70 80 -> 99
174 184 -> 101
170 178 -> 105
